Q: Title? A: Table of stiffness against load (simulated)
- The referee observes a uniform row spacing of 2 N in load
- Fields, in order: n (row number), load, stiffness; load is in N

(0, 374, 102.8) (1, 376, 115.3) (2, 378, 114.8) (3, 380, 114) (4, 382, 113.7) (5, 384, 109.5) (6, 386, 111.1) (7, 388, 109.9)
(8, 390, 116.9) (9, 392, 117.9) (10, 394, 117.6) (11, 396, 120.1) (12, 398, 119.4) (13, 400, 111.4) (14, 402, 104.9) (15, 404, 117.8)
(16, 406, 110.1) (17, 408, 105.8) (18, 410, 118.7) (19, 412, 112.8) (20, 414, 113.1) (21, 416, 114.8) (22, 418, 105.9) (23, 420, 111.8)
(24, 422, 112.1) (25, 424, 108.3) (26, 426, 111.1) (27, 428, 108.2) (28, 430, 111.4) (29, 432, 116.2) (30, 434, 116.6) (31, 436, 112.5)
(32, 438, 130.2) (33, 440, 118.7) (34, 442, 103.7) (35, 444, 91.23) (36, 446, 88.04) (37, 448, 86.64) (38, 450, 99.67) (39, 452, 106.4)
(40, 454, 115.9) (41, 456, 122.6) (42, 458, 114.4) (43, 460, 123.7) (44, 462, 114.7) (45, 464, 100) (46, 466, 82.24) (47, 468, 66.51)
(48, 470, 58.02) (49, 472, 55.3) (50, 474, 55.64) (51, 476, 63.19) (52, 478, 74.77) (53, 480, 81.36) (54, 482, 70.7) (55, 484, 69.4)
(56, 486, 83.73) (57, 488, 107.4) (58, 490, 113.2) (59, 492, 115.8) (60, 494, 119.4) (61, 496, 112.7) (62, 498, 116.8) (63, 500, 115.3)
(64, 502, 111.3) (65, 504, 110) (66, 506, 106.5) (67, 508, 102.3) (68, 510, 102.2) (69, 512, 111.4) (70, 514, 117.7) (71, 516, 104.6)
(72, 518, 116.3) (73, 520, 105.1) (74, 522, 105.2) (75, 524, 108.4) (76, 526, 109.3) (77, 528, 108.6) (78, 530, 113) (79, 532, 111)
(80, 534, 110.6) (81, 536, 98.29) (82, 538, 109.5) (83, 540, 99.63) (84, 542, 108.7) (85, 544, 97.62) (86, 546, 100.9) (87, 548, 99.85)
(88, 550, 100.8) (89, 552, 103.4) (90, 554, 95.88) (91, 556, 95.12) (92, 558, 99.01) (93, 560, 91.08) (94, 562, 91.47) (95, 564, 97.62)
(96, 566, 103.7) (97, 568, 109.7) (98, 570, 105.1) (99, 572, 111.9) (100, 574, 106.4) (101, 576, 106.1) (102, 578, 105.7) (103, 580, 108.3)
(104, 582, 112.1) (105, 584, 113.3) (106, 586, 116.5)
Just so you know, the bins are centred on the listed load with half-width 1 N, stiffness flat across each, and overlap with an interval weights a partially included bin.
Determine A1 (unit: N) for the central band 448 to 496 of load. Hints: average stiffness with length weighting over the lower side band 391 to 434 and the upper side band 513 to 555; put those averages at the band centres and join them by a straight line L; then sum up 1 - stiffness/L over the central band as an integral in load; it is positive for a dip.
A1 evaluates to 7.6 N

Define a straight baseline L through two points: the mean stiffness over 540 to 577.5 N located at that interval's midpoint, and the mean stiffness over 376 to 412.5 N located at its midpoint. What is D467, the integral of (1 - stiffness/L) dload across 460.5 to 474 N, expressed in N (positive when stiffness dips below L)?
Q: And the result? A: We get 3.6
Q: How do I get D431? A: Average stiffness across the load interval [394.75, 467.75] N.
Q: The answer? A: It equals 110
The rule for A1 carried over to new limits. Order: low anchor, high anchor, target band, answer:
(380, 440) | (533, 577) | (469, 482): 5.2 N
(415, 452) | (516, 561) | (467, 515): 5.6 N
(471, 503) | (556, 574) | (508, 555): -4.3 N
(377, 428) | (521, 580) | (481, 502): 0.9 N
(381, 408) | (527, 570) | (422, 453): 0.8 N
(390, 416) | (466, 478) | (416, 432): -2.0 N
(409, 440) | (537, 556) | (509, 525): -0.7 N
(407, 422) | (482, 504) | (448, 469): 0.8 N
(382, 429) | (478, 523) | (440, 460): 0.6 N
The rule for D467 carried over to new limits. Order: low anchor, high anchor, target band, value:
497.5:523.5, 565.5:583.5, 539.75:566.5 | 2.38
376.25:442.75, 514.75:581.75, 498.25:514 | -0.34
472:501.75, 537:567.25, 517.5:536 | -2.34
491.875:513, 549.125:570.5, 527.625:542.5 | -0.43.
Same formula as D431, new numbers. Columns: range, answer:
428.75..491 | 95.3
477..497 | 94.8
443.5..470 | 99.5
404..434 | 112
